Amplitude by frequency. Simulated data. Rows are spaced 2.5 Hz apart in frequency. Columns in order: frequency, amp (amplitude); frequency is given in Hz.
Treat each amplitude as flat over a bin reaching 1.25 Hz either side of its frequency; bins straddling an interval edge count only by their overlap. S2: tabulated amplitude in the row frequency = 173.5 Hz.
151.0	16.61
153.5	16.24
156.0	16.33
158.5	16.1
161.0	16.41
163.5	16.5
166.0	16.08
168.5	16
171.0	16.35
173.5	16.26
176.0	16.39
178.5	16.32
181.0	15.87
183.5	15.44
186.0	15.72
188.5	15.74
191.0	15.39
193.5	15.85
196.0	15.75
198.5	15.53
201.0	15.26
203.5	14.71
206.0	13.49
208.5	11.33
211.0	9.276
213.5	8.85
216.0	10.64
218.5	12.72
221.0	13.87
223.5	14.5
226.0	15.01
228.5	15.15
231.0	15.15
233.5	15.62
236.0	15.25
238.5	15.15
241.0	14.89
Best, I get 16.26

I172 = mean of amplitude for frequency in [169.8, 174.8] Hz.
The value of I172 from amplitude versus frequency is 16.3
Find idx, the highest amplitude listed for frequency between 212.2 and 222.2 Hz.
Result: 13.87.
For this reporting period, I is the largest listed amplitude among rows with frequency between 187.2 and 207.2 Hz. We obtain 15.85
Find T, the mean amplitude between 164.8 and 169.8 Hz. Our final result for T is 16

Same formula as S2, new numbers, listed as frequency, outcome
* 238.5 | 15.15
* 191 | 15.39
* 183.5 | 15.44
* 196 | 15.75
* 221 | 13.87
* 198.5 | 15.53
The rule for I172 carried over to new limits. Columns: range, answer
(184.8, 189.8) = 15.7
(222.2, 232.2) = 14.9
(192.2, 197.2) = 15.8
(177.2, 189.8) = 15.8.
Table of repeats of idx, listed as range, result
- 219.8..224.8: 14.5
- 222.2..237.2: 15.62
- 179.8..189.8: 15.87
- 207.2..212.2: 11.33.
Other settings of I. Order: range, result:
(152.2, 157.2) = 16.33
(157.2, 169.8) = 16.5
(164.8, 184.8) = 16.39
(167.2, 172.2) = 16.35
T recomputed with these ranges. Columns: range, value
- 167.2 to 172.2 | 16.2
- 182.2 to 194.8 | 15.6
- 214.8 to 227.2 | 13.4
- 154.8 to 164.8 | 16.3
